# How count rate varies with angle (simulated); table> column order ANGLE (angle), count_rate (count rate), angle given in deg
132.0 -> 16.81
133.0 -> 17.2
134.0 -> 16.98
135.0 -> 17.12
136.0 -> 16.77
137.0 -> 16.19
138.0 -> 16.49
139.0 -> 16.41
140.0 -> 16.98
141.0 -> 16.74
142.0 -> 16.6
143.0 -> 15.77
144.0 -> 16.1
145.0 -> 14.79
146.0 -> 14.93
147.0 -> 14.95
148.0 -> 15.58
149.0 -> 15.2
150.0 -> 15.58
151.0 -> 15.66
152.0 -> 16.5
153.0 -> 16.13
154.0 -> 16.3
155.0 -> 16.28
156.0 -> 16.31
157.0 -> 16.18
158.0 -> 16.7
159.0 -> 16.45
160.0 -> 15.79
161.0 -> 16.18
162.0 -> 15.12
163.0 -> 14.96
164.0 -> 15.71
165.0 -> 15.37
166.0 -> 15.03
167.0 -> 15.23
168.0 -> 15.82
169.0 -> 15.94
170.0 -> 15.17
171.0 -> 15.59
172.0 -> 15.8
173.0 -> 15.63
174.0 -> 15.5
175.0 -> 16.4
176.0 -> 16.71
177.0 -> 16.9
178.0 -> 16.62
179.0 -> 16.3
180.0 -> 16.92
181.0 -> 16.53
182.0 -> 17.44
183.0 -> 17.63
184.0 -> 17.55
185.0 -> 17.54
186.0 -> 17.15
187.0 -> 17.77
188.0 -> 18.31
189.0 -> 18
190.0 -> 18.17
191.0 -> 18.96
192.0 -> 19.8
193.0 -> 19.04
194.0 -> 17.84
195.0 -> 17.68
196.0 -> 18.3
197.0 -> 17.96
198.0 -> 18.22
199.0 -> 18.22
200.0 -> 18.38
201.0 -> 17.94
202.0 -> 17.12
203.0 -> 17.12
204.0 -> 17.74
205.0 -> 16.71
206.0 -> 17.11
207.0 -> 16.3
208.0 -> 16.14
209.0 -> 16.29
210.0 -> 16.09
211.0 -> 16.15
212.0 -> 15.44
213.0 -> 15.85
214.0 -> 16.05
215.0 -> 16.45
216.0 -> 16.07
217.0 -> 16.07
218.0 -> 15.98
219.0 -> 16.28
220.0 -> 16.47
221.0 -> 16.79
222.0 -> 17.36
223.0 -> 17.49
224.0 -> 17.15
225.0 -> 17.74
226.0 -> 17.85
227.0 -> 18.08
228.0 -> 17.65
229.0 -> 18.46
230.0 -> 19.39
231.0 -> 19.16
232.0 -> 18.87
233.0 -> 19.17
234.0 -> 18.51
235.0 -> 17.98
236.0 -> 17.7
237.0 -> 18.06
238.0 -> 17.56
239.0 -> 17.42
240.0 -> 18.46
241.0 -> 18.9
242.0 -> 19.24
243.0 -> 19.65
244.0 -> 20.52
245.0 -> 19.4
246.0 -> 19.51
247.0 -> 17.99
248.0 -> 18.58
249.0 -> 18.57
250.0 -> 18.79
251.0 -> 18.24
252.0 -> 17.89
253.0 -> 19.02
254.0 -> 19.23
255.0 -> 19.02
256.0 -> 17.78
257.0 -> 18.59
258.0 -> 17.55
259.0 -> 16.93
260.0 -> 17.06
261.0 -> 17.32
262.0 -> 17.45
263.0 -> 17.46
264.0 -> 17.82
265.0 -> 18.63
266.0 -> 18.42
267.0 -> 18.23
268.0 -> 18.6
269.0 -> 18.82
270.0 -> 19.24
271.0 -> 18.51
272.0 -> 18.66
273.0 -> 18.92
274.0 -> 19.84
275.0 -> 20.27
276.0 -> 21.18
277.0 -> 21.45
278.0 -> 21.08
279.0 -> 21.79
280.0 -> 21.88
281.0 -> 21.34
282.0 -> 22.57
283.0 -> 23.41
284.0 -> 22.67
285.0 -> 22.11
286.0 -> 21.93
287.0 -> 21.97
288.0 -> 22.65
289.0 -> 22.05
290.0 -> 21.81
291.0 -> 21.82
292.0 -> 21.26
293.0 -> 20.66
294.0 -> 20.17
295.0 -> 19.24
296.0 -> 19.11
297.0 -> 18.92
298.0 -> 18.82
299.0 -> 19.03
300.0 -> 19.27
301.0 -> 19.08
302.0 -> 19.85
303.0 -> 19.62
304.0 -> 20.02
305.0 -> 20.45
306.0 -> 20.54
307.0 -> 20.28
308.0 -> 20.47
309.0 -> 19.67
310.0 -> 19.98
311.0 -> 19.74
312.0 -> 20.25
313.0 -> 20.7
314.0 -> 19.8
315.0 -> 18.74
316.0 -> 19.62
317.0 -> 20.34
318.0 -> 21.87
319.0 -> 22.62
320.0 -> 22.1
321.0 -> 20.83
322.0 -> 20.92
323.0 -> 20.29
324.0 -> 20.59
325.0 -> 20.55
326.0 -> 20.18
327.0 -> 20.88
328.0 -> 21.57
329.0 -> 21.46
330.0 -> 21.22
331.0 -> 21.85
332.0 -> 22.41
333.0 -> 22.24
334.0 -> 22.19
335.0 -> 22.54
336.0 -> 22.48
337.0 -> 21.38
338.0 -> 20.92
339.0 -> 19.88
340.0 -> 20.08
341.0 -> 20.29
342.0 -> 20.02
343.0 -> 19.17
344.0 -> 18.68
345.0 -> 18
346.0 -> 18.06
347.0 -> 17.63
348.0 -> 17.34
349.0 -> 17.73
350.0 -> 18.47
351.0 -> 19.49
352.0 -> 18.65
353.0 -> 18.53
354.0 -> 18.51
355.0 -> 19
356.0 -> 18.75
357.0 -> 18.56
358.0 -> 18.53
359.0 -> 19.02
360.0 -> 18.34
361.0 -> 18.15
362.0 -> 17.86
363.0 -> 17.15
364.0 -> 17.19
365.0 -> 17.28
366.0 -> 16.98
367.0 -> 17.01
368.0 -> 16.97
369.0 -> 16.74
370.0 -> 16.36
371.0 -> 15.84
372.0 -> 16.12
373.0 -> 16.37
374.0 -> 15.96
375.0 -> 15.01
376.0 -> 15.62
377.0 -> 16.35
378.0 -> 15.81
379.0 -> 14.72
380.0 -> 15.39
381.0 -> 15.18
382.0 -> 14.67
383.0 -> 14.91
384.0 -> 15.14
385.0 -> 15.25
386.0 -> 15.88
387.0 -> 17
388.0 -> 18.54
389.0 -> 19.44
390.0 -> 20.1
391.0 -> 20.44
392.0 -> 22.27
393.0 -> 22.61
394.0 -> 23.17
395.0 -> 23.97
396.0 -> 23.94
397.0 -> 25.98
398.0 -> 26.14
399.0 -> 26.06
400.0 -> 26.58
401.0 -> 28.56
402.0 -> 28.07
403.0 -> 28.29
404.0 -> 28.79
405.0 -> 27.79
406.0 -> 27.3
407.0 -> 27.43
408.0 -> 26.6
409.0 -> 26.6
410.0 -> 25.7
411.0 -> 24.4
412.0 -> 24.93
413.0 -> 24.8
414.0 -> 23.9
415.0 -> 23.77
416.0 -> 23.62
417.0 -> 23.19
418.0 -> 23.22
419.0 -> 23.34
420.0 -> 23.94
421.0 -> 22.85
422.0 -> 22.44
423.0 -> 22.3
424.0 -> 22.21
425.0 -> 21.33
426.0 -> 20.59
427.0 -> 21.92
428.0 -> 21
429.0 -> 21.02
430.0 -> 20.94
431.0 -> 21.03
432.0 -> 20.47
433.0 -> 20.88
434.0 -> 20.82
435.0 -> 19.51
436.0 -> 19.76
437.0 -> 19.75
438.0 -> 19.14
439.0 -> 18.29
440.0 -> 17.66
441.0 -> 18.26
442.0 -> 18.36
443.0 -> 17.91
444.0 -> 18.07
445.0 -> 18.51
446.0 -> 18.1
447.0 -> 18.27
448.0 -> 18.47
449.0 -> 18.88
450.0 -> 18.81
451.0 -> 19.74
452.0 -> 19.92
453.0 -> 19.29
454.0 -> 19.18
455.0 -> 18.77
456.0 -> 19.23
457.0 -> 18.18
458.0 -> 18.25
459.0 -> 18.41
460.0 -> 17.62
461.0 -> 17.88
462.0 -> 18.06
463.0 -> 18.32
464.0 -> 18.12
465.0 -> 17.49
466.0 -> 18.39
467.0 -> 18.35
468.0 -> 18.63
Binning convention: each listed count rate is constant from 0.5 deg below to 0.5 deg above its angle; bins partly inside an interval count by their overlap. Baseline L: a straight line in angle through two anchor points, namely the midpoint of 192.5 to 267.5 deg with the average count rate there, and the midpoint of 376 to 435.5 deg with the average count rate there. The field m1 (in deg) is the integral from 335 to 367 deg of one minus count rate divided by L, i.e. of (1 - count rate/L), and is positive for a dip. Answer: 2.9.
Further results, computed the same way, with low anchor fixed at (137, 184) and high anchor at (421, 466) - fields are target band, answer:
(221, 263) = -3.2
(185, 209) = -1.9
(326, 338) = -2.4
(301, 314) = -1.7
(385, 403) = -3.8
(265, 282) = -2.5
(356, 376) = 1.5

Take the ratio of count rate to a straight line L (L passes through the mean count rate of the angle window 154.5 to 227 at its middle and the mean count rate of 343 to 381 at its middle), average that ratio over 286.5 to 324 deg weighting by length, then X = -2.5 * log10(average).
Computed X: -0.19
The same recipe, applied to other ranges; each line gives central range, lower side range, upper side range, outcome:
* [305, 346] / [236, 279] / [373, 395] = -0.15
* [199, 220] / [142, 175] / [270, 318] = 0.06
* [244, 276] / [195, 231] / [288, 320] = 0.01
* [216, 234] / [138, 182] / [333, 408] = -0.03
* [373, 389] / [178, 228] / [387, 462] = 0.30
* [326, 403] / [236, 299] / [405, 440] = 0.11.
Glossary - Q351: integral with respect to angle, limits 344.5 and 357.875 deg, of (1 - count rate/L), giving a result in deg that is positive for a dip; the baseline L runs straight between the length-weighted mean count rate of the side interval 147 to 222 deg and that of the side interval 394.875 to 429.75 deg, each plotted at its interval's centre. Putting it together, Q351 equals 2.4 deg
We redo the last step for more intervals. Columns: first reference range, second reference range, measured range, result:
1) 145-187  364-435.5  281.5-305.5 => -2.5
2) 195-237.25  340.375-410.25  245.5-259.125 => -0.4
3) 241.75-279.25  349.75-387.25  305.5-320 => -2.0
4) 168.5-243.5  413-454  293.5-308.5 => -0.8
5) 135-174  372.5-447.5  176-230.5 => -1.4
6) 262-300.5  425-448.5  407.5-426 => -3.9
